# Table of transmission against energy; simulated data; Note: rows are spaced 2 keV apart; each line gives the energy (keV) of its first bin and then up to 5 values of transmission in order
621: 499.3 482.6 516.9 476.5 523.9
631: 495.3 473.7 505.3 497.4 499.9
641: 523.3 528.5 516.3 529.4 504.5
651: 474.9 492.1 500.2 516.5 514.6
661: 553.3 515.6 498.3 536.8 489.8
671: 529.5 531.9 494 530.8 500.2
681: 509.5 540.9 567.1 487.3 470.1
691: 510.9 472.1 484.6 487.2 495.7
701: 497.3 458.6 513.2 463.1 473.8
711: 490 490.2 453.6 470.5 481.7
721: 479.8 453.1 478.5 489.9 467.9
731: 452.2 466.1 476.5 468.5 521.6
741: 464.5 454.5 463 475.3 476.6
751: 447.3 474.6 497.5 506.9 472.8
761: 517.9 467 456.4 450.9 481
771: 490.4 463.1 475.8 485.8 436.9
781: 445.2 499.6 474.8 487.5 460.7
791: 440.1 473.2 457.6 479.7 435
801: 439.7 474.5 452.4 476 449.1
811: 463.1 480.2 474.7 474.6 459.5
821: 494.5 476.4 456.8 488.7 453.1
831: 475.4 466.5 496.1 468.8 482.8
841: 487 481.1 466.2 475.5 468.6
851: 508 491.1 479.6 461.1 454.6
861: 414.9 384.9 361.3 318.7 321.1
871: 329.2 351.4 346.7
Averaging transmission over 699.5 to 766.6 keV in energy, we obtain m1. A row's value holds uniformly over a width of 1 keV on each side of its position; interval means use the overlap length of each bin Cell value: 476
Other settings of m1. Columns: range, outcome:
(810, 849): 475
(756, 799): 472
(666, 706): 505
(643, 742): 496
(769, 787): 473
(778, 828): 466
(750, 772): 478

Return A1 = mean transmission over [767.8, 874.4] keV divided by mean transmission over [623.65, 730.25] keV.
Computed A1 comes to 0.91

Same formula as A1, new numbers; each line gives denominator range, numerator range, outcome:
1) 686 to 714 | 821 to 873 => 0.92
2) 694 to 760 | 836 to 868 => 0.94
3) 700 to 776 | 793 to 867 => 0.97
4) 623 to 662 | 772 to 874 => 0.90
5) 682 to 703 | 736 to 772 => 0.96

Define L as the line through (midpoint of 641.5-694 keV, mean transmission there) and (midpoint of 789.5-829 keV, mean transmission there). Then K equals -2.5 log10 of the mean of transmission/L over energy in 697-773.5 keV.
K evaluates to 0.029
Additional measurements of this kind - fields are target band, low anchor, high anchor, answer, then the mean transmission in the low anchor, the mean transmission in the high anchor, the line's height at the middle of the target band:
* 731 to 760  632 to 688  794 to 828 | 0.03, 513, 467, 487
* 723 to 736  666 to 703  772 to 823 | 0.05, 506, 466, 490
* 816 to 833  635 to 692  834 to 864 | 0.00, 513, 468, 474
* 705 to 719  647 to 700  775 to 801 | 0.04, 508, 464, 494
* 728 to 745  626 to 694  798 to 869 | 0.04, 509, 458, 486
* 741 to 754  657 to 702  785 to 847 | 0.06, 510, 469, 490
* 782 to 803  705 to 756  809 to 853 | 0.02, 474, 476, 475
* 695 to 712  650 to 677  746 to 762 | 0.03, 512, 484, 499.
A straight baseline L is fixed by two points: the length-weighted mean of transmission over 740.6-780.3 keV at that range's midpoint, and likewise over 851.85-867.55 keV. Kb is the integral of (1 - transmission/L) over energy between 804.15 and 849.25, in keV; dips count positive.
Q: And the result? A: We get -3.3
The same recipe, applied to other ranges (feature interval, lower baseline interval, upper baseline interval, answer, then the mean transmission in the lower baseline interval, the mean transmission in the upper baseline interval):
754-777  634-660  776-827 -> -0.20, 508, 466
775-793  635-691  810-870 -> 0.26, 513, 456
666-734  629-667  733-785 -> 0.18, 509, 475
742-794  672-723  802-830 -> 0.77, 493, 470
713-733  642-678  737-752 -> 0.49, 514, 472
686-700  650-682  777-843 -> 0.47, 512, 469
